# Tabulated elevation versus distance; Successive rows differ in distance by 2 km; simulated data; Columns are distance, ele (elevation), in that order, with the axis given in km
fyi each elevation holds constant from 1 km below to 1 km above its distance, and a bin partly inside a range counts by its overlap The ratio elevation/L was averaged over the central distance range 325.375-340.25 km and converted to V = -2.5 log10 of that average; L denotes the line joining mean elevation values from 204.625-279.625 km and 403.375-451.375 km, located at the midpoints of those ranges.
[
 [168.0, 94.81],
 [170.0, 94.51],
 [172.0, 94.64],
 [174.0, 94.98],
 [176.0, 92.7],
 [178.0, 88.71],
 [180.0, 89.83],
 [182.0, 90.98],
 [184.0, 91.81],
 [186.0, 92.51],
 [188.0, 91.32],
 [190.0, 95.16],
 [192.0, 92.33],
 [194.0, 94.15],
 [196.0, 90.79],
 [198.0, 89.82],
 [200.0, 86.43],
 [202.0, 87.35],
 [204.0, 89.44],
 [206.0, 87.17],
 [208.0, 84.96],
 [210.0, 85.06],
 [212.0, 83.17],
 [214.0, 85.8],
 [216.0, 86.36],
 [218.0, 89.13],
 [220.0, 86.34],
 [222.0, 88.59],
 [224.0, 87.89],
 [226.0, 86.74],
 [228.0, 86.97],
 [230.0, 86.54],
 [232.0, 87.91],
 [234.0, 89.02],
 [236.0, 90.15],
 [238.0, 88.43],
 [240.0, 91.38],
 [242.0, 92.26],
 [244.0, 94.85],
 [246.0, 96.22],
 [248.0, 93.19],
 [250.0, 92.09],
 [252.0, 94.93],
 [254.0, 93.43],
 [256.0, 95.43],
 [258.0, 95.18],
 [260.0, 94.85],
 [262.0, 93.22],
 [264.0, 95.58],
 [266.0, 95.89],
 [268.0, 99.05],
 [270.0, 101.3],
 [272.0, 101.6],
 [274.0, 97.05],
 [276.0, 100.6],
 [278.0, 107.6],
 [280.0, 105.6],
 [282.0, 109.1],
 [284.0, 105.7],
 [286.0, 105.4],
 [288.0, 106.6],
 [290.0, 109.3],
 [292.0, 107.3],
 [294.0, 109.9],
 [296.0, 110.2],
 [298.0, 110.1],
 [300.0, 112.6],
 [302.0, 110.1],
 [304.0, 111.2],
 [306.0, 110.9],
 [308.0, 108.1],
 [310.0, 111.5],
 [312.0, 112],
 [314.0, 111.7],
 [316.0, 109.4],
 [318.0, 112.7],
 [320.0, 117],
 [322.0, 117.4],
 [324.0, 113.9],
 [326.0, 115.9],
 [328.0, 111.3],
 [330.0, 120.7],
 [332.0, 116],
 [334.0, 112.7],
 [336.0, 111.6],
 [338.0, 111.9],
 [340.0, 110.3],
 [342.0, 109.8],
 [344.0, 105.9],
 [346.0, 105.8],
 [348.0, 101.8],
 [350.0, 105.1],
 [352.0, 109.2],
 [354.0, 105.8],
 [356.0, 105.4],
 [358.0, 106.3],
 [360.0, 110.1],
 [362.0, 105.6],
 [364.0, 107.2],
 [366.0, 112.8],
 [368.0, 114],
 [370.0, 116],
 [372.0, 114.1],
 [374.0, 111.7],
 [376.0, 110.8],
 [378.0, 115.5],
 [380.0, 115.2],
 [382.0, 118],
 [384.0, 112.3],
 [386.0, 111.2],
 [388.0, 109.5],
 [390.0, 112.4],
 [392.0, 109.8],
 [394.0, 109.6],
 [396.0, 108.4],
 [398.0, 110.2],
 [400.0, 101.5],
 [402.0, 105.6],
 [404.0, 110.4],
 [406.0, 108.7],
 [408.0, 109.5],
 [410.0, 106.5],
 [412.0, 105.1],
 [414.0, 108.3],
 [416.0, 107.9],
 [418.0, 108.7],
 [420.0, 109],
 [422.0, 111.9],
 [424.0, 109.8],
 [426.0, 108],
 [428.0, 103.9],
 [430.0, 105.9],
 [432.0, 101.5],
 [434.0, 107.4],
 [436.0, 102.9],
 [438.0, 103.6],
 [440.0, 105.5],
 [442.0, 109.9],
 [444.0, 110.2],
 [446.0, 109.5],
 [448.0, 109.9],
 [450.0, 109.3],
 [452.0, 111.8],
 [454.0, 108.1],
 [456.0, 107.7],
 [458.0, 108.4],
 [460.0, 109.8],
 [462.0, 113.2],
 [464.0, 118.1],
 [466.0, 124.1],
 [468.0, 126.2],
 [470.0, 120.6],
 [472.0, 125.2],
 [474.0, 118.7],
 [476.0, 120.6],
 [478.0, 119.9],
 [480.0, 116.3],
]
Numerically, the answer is -0.14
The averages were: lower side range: 92.2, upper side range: 108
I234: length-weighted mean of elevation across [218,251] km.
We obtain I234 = 89.9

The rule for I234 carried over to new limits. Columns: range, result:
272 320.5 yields 109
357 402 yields 111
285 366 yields 110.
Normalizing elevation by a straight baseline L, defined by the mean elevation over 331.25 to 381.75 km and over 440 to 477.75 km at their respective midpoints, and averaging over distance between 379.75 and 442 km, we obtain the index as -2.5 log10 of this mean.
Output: 0.04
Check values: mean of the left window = 110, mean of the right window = 114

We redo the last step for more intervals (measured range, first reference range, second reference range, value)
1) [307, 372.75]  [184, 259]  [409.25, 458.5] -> -0.11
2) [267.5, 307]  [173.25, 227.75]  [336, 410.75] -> -0.08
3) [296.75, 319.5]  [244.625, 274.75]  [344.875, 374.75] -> -0.09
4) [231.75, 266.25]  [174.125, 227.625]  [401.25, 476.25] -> 0.00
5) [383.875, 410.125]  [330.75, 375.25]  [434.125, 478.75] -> 0.02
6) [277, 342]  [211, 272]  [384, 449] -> -0.14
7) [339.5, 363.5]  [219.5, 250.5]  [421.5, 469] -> -0.06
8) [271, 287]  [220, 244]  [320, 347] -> -0.04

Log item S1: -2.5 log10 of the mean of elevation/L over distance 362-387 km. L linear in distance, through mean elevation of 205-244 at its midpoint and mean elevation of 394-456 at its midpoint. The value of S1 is -0.104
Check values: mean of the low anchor 87.8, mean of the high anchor 108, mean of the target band 113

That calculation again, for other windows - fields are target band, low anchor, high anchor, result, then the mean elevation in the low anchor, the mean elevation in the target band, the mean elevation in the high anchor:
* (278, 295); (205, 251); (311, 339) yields -0.036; 88.7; 107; 114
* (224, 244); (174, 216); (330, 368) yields 0.064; 89.5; 89.1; 109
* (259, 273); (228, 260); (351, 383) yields -0.022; 92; 97.4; 111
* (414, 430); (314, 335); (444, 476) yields 0.062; 115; 108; 115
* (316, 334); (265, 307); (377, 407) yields -0.072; 106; 115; 111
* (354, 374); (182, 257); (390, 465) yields -0.075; 89.9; 110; 108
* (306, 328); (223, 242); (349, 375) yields -0.107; 88.5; 113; 109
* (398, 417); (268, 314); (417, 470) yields 0.021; 107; 107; 110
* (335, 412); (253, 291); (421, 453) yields -0.047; 101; 110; 108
